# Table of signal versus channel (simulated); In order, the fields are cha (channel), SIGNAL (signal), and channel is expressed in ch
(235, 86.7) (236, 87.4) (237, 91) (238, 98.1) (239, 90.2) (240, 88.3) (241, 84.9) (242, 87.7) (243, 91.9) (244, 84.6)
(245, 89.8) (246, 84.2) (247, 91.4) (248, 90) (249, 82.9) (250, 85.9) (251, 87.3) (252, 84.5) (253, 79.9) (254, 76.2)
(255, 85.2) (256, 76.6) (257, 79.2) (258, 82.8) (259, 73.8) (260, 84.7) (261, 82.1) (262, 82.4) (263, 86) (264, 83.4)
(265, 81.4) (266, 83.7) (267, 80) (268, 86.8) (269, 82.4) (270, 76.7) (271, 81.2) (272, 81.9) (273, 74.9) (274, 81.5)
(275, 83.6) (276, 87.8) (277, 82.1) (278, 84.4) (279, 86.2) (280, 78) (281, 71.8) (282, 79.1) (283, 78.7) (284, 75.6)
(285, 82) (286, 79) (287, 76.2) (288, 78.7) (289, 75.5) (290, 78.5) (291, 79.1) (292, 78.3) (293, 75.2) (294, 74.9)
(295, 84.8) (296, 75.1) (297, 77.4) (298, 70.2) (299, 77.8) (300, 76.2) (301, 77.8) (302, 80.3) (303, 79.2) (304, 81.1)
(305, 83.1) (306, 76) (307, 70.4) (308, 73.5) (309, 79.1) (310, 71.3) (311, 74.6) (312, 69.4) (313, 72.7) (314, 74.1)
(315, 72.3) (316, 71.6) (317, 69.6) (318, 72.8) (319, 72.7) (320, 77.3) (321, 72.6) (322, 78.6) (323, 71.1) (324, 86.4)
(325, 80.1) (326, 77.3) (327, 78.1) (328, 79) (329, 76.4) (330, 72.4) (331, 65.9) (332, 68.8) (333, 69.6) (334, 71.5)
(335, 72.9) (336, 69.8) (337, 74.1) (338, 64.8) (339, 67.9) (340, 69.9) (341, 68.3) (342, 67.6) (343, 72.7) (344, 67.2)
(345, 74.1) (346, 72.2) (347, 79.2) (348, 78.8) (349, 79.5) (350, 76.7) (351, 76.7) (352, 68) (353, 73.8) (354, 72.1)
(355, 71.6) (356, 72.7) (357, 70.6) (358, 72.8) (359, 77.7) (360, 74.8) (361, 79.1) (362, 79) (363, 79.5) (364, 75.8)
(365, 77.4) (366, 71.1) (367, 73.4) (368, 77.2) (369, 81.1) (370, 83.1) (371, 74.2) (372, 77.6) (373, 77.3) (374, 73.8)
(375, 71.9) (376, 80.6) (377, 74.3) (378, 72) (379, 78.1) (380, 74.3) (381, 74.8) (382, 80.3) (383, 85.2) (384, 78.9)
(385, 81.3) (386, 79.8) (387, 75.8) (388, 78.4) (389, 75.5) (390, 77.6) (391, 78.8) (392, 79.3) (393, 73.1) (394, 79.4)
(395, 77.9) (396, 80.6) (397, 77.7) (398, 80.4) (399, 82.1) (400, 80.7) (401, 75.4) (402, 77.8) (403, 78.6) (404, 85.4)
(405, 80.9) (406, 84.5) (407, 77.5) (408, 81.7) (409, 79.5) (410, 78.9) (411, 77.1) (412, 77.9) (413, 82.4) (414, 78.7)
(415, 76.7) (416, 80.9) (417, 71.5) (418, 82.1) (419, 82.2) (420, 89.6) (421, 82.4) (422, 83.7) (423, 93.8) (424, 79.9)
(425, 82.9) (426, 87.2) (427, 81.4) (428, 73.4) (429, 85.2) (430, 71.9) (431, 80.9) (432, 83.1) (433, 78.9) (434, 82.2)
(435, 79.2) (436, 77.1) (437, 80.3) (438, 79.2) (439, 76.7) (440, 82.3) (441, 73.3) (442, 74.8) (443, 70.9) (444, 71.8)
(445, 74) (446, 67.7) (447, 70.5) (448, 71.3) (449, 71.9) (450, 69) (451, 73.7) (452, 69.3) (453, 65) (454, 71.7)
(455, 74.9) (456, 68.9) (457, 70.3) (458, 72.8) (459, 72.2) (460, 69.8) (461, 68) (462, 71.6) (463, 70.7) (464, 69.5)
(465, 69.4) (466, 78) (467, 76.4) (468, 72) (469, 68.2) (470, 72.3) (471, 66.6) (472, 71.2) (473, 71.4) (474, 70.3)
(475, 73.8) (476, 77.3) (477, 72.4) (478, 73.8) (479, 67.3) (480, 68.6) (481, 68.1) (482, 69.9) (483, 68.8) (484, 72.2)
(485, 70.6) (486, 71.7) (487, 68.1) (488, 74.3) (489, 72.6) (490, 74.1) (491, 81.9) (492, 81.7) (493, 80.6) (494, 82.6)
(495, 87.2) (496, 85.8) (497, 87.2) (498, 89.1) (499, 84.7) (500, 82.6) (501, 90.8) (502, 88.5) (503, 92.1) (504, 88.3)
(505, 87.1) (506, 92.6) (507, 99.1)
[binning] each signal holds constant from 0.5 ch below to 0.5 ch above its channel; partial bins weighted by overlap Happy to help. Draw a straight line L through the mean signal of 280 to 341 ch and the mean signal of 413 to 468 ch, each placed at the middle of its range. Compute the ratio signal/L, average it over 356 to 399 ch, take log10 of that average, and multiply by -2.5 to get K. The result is -0.02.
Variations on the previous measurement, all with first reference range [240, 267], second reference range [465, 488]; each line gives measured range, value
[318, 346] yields 0.10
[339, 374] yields 0.05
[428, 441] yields -0.08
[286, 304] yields 0.06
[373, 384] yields 0.00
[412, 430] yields -0.10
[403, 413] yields -0.07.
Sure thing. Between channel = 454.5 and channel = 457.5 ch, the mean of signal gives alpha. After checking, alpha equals 71.4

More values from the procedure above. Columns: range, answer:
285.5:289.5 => 77.3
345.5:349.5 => 77.4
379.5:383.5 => 78.6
